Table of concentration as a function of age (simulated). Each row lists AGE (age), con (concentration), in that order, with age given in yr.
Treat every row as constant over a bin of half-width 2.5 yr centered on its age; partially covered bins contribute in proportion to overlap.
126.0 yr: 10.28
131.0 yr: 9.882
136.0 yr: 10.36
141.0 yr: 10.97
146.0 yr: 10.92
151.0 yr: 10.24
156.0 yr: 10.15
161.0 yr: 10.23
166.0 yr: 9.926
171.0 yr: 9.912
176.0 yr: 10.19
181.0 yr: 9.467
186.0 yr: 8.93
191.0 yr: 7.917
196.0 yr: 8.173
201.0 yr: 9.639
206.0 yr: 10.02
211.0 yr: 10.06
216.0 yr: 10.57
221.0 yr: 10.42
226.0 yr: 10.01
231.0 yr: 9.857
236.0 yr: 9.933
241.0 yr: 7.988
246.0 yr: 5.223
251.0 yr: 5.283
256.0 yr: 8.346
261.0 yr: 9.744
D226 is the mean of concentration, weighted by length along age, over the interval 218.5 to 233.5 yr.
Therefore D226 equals 10.1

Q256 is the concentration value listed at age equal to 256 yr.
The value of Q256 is 8.346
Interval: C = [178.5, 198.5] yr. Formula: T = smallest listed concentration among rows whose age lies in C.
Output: 7.917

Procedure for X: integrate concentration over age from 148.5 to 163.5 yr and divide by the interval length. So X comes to 10.2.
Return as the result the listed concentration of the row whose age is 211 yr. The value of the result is 10.06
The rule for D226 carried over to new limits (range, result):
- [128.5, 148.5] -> 10.5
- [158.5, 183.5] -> 9.95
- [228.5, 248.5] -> 8.25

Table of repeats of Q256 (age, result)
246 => 5.223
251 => 5.283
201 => 9.639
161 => 10.23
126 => 10.28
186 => 8.93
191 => 7.917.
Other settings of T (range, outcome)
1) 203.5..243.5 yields 7.988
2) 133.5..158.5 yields 10.15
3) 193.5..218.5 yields 8.173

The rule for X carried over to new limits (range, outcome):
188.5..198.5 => 8.04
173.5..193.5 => 9.13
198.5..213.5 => 9.91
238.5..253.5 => 6.16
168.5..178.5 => 10.1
